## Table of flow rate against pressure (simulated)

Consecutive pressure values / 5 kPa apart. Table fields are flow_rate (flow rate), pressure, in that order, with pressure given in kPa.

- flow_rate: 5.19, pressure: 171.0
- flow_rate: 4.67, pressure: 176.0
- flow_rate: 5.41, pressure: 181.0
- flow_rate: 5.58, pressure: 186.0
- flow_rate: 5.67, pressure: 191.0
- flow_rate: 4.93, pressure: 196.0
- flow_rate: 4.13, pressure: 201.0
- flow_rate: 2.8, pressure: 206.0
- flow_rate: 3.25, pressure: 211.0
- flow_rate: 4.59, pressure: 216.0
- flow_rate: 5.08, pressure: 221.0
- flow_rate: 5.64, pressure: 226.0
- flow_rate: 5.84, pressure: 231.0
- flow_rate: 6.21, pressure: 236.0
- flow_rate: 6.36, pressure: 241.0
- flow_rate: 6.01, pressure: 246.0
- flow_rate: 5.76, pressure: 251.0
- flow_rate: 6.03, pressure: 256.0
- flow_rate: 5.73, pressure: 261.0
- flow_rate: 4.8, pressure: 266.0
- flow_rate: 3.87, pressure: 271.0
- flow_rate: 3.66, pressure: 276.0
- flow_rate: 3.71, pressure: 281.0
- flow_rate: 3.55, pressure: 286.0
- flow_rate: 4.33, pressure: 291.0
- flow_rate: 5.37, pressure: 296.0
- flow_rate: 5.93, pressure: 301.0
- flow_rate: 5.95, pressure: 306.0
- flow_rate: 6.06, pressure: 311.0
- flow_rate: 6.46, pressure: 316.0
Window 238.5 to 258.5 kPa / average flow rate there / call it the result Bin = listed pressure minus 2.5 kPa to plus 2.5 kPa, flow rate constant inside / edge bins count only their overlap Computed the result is 6.04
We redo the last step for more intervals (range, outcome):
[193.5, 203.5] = 4.53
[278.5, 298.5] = 4.24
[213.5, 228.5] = 5.1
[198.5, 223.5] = 3.97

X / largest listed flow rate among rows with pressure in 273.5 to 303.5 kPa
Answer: 5.93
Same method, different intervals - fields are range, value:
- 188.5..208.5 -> 5.67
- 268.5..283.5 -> 3.87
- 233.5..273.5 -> 6.36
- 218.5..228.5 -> 5.64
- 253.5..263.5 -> 6.03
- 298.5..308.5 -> 5.95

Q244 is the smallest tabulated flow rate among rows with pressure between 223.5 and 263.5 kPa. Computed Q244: 5.64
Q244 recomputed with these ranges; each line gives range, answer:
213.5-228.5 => 4.59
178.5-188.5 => 5.41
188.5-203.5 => 4.13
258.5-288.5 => 3.55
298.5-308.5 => 5.93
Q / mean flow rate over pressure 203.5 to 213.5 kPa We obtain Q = 3.02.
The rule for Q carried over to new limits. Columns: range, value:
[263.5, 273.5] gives 4.33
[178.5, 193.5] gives 5.55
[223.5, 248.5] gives 6.01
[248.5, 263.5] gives 5.84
